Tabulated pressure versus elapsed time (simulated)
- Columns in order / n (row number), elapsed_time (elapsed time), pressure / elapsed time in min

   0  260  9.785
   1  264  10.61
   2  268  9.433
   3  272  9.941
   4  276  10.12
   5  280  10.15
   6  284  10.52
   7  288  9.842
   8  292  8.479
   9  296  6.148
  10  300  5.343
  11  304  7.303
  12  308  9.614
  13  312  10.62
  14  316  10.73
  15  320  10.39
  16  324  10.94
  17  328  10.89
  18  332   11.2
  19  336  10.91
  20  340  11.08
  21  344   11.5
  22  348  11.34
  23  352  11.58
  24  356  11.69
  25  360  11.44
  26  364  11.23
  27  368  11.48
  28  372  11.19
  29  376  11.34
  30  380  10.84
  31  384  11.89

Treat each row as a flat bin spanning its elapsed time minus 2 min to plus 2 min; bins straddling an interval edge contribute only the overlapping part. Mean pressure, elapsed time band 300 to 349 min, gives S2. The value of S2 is 10.3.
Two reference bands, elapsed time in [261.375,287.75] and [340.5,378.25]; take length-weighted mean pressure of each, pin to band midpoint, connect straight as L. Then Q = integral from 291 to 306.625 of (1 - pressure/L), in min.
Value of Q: 5.4 min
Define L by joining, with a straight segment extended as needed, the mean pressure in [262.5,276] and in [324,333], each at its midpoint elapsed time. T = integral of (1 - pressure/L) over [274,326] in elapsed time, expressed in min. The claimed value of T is 6.3 min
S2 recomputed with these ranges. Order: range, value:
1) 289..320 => 8.5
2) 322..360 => 11.2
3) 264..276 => 9.91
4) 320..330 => 10.8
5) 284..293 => 9.54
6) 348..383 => 11.4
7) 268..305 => 8.73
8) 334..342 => 11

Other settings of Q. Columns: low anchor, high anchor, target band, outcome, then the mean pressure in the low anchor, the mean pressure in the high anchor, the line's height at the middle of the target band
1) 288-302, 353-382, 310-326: -4.2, 7.11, 11.3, 8.45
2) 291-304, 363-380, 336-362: -4.2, 6.62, 11.3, 9.85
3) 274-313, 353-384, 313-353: -3.6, 8.77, 11.4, 10.1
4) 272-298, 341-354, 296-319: 3.5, 9.27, 11.4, 10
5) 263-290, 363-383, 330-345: -0.5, 10.1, 11.2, 10.8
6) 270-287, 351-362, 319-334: 0.2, 10.2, 11.6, 11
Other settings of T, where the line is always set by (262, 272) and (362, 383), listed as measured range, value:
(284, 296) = 1.6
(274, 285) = -0.1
